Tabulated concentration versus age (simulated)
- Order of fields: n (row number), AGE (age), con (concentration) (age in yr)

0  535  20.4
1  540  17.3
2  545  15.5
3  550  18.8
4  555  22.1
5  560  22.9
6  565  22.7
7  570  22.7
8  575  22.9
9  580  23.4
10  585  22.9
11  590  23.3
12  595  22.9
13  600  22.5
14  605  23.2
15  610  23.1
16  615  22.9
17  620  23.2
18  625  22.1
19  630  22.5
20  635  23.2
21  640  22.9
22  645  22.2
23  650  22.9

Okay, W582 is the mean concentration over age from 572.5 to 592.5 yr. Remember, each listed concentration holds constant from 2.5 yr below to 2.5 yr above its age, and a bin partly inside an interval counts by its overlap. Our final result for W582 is 23.1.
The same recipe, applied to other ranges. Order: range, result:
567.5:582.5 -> 23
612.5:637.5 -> 22.8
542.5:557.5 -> 18.8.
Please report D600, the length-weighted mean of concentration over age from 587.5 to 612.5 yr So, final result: 23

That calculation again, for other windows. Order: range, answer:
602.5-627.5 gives 22.9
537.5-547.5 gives 16.4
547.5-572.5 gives 21.8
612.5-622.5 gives 23.1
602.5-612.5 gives 23.1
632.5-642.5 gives 23.1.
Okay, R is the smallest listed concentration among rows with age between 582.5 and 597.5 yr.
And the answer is 22.9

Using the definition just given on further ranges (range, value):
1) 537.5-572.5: 15.5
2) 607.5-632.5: 22.1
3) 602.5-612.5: 23.1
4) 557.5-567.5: 22.7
